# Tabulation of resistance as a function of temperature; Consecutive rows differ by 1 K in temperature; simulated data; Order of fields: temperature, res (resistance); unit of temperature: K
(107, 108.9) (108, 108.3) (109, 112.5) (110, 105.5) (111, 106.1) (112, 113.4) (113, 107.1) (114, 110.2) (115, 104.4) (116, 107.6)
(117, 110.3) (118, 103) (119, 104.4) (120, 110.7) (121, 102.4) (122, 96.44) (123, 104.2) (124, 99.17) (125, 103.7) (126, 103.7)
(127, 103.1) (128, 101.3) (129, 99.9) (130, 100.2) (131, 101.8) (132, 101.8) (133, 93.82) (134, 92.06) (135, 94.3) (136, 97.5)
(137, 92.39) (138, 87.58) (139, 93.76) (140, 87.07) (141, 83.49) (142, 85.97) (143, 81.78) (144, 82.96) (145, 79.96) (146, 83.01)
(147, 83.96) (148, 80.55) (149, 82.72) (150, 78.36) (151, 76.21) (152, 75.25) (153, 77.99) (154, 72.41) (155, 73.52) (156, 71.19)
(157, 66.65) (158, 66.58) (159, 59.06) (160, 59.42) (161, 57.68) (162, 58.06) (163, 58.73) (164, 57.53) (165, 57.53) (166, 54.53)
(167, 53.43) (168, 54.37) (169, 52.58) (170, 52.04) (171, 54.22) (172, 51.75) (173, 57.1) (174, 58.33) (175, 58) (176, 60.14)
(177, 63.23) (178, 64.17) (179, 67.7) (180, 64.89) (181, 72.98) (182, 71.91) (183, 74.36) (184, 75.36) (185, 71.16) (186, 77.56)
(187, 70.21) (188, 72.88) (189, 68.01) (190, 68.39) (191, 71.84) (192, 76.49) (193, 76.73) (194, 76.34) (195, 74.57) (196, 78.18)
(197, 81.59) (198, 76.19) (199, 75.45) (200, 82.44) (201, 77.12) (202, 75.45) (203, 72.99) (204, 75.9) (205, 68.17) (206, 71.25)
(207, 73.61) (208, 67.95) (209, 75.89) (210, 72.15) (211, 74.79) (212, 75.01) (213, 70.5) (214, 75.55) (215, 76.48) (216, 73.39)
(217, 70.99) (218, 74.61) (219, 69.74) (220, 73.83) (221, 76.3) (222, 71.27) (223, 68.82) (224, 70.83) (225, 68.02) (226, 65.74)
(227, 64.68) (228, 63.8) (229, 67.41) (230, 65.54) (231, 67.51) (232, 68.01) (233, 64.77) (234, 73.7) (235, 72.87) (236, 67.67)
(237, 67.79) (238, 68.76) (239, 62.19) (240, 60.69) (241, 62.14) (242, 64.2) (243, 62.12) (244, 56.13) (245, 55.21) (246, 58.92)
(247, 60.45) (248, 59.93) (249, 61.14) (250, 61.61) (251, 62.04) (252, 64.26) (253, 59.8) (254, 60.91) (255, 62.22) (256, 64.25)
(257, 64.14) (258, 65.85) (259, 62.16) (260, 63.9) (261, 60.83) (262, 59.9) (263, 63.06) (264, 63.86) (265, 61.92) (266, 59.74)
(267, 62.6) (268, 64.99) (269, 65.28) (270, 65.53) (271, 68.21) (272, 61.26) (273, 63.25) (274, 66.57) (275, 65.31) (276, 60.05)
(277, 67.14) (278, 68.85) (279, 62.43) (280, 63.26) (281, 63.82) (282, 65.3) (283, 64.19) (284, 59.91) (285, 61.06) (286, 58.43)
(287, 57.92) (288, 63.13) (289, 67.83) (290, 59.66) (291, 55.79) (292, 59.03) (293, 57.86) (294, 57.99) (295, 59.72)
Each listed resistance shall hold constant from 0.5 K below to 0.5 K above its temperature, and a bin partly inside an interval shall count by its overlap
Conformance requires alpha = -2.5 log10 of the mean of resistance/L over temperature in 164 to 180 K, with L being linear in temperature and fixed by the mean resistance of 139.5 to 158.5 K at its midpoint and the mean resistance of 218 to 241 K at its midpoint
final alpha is 0.29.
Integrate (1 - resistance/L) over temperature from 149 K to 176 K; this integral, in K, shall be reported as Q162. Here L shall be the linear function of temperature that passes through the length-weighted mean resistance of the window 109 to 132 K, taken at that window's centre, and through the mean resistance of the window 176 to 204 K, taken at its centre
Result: 7.38 K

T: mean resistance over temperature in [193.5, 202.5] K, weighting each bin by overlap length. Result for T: 77.5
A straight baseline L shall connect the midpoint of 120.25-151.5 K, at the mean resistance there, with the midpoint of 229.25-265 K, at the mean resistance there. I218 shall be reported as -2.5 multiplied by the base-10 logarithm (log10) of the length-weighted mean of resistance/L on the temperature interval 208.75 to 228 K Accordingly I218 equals -0.01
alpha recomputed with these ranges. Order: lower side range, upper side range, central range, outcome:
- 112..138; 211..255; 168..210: 0.159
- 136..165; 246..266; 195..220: -0.093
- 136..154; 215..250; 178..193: 0.057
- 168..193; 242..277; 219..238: -0.085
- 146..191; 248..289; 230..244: -0.032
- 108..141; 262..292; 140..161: 0.244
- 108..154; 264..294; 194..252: 0.088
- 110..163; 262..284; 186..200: 0.059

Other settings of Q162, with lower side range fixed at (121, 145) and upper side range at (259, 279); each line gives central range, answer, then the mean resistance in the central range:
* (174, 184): 2.1 K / 66.4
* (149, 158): 1.6 K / 74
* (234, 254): 1.9 K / 62.8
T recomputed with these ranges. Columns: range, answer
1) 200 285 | 66.5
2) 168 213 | 69.8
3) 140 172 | 68.8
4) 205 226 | 72.3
